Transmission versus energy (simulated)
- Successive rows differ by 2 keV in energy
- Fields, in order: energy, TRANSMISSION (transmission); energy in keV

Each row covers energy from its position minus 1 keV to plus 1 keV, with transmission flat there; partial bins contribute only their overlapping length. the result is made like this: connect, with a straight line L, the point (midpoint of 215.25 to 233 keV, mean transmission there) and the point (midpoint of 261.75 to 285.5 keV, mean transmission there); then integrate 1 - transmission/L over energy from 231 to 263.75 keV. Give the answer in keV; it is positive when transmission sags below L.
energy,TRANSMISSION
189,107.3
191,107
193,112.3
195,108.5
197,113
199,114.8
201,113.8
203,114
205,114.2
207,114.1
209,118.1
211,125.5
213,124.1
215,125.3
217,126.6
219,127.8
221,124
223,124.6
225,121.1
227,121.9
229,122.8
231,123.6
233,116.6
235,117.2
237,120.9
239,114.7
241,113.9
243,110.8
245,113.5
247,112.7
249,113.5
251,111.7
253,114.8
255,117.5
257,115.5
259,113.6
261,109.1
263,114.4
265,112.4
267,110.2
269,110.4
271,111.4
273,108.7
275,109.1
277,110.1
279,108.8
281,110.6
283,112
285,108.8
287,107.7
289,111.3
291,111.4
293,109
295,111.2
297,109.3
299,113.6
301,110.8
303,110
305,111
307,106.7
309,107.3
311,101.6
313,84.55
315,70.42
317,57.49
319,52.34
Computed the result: 0.8 keV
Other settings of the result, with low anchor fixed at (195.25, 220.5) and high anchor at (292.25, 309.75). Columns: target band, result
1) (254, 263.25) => 0.0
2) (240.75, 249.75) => 0.2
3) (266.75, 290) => 0.5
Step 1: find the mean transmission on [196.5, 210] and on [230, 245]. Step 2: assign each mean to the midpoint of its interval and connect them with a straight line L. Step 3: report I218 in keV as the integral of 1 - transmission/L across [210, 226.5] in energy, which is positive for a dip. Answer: -1.3 keV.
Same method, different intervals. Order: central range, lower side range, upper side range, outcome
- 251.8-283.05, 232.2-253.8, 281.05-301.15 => 0.2 keV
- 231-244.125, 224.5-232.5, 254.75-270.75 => 0.4 keV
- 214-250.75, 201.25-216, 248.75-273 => -1.0 keV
